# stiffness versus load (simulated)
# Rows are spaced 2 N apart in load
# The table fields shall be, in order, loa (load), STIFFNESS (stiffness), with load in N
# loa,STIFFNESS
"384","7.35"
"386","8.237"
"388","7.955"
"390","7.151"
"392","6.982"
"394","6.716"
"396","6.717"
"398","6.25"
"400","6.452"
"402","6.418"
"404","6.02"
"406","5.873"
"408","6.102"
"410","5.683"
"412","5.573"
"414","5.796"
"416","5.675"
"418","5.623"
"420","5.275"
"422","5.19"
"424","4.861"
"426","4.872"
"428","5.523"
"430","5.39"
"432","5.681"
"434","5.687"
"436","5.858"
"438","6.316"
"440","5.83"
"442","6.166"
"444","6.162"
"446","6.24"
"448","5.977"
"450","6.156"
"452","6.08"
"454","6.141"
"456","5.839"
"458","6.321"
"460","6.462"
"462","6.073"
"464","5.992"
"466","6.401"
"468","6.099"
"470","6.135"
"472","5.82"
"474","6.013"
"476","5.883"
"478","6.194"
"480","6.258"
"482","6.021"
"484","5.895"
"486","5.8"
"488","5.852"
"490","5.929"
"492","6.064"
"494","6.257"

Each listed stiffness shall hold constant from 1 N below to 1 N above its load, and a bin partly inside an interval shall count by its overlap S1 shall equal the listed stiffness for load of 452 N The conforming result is 6.08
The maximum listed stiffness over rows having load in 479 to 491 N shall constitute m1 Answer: 6.258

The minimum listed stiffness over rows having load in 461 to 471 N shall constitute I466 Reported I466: 5.992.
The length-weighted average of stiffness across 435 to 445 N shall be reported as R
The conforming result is 6.07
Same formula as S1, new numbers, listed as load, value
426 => 4.872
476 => 5.883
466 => 6.401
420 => 5.275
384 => 7.35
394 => 6.716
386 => 8.237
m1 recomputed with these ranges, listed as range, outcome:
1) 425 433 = 5.681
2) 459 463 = 6.462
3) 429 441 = 6.316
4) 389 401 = 7.151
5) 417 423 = 5.623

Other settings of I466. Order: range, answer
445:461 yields 5.839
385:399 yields 6.25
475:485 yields 5.883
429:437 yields 5.39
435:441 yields 5.83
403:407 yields 5.873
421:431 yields 4.861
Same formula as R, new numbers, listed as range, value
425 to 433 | 5.37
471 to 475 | 5.92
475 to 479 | 6.04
